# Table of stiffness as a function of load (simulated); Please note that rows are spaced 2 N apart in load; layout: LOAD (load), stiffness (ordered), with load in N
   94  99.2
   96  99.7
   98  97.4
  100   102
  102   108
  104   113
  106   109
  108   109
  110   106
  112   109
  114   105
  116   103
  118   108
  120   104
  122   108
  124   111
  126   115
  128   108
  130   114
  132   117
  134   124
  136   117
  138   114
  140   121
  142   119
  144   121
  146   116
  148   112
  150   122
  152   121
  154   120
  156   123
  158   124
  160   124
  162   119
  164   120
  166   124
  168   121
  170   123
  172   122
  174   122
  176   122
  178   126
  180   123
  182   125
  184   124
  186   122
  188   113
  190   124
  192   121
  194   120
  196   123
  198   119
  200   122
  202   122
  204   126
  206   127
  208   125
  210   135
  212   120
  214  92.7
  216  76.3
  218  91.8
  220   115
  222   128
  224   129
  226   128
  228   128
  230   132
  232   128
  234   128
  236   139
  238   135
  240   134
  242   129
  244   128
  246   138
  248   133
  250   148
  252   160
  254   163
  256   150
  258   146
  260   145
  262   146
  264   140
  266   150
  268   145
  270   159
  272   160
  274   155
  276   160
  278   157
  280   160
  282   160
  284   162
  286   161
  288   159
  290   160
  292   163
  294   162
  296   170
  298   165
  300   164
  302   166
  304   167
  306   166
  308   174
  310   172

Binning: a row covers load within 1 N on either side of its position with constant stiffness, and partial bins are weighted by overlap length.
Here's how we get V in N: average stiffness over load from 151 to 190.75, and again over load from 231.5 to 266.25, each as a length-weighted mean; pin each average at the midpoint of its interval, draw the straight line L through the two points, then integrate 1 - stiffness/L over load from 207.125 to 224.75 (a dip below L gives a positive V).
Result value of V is 2.8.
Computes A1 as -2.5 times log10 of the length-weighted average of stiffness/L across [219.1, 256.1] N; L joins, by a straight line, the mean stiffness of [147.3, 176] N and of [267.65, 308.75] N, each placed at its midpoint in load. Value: 0.08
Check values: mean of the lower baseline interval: 121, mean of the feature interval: 135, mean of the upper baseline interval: 162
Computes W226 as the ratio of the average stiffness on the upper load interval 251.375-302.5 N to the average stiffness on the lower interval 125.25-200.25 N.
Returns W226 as 1.3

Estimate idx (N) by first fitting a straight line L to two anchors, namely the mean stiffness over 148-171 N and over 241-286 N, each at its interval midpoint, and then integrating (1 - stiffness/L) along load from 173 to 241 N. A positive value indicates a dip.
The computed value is 6.3 N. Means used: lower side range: 121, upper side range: 150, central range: 122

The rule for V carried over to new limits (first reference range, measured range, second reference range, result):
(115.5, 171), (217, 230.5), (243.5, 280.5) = 1.75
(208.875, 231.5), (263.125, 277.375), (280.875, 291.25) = -0.29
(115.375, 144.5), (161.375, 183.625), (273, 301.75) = 0.70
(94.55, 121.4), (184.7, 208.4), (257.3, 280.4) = 1.64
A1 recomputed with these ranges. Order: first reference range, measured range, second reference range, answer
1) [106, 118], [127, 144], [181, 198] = -0.055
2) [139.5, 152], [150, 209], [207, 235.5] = -0.033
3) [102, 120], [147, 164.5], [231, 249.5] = -0.039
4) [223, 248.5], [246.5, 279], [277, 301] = -0.030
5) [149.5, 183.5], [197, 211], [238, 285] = 0.065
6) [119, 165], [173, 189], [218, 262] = 0.021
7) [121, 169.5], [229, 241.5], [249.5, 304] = 0.097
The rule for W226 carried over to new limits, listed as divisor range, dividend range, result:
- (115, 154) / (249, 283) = 1.34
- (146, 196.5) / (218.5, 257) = 1.11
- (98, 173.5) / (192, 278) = 1.16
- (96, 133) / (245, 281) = 1.40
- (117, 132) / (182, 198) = 1.10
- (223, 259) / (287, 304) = 1.19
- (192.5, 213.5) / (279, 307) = 1.33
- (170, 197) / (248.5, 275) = 1.24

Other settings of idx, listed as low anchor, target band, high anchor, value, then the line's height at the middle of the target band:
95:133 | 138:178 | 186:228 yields -2.9 N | 113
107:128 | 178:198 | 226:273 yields 0.6 N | 126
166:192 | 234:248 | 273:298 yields 1.1 N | 145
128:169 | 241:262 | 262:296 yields 0.7 N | 149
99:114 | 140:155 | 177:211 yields -0.5 N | 115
